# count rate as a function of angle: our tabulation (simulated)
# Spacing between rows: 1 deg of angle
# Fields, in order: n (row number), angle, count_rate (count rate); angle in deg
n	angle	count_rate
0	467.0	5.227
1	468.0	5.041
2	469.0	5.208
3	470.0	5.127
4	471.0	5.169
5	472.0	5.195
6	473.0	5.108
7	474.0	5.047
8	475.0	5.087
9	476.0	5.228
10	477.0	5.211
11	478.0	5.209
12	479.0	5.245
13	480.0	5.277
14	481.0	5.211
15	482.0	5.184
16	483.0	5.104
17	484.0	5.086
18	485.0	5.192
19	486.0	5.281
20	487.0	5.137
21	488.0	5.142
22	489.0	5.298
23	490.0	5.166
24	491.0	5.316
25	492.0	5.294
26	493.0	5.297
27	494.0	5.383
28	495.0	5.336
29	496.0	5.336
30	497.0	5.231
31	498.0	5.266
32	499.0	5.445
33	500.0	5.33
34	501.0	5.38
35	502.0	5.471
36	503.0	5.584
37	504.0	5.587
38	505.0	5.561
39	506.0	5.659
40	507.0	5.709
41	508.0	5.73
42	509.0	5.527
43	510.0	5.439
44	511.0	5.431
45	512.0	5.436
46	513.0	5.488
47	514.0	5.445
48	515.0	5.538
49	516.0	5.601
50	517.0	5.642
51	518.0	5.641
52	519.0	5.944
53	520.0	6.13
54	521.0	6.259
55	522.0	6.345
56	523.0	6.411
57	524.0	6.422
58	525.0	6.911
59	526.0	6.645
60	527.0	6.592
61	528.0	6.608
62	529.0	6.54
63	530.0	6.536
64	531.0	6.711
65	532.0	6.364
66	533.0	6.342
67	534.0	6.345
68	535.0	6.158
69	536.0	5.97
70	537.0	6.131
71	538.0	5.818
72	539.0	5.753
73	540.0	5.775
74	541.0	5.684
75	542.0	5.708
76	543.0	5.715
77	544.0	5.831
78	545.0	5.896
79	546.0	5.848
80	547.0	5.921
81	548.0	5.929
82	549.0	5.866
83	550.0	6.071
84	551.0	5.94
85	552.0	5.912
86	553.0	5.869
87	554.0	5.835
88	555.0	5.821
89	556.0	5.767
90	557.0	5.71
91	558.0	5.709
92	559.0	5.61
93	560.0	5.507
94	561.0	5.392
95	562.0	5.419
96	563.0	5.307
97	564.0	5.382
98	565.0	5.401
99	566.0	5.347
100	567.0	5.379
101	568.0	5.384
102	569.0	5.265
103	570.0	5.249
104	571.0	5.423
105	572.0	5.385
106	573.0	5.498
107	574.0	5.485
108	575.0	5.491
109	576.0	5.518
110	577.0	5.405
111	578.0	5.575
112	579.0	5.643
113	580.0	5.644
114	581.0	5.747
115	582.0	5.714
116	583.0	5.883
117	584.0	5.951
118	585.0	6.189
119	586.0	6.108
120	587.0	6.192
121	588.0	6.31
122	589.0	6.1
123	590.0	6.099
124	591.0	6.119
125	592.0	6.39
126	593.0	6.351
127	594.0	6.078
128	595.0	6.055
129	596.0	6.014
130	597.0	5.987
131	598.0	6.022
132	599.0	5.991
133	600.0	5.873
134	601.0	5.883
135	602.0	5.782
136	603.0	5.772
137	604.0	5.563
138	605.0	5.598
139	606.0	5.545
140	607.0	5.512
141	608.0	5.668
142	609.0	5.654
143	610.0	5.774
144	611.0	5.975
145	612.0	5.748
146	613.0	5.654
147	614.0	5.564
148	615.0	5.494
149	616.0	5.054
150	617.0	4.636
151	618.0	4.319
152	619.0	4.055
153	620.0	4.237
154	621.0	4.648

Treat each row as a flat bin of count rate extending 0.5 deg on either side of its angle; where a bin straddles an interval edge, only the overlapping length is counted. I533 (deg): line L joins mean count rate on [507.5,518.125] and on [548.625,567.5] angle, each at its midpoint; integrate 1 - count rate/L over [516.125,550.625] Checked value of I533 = -3.3 deg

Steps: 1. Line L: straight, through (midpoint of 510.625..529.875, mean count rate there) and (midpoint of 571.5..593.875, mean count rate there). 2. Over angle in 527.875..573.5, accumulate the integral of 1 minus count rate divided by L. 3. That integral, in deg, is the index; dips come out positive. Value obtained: 1.3 deg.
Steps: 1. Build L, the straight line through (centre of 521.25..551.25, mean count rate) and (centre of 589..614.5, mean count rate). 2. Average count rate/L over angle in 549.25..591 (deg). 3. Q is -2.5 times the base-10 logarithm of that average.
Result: 0.06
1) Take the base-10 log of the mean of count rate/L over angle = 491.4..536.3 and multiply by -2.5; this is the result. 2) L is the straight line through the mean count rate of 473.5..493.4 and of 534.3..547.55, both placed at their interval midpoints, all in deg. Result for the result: -0.054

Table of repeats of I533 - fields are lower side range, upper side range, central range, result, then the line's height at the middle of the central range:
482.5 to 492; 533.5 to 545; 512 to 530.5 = -1.5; 5.66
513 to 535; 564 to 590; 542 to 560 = 0.3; 5.93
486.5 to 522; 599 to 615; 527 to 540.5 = -1.7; 5.56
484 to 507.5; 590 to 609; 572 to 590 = 0.0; 5.8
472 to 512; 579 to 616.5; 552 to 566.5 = 0.2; 5.67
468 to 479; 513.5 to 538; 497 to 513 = 0.8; 5.79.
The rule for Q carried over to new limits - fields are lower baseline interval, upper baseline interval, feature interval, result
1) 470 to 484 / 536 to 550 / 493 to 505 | 0.000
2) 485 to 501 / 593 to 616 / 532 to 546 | -0.087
